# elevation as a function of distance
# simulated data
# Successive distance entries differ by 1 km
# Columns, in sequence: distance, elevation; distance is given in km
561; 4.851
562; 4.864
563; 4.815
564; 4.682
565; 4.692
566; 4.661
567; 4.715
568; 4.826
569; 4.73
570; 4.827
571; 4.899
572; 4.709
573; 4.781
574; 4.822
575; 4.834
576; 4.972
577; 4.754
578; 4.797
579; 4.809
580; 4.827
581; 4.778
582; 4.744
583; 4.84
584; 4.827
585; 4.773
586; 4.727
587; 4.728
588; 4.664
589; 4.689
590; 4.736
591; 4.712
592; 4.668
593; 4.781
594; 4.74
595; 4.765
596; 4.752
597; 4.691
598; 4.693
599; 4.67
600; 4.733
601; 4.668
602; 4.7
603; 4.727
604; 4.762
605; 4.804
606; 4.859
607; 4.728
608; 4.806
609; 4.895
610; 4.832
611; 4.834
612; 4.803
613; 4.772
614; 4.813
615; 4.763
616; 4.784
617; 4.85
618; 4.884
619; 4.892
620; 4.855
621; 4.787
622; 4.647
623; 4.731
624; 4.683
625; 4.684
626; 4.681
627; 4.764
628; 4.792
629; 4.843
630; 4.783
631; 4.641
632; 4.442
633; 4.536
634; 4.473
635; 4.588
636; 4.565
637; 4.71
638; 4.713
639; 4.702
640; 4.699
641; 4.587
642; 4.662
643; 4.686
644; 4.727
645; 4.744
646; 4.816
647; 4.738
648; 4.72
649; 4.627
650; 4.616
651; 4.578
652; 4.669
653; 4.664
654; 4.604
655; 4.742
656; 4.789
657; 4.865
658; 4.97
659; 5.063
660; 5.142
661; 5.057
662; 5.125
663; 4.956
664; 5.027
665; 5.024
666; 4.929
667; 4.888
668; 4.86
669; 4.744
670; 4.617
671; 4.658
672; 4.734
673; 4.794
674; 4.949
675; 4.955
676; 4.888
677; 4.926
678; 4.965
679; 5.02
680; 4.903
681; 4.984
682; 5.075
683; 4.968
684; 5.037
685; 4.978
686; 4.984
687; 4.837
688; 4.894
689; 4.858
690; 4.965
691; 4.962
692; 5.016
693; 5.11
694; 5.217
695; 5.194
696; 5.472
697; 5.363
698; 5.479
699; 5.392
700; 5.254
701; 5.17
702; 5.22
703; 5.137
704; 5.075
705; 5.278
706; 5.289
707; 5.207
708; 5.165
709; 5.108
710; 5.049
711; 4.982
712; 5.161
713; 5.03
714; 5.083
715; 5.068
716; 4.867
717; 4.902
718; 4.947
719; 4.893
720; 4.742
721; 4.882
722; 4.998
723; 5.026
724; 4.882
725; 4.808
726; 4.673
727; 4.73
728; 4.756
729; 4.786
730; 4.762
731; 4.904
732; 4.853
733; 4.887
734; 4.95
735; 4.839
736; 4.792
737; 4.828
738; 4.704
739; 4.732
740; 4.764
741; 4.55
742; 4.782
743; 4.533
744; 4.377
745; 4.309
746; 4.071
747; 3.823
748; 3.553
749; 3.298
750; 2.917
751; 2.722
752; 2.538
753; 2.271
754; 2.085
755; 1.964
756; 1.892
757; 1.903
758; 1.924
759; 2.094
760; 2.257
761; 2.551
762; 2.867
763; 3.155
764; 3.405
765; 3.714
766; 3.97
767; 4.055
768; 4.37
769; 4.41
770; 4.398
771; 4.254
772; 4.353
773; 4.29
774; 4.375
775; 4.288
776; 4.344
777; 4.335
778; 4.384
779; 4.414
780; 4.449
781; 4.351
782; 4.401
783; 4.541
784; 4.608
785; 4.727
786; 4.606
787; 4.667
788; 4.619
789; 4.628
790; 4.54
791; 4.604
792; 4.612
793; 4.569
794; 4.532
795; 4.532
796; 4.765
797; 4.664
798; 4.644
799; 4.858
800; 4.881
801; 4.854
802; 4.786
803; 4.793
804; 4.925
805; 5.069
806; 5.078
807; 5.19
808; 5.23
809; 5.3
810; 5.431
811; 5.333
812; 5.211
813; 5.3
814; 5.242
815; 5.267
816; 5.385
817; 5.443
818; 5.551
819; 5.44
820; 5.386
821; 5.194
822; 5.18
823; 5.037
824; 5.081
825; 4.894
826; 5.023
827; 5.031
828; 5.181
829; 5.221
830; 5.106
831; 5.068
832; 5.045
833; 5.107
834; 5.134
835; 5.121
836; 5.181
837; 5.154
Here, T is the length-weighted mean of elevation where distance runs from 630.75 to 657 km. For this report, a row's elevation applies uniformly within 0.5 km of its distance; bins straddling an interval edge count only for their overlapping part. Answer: 4.66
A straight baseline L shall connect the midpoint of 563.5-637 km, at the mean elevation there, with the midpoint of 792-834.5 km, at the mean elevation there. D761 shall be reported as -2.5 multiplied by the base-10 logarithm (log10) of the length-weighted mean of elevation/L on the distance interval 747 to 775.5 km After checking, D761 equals 0.48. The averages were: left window 4.75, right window 5.07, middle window 3.22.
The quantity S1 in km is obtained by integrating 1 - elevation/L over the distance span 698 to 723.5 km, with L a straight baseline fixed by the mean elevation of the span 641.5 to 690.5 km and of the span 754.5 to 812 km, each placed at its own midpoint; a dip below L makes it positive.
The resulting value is -2.6 km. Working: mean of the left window 4.86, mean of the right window 4.23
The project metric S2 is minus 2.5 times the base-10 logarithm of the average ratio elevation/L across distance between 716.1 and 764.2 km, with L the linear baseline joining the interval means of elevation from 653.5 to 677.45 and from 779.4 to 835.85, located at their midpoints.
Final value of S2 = 0.23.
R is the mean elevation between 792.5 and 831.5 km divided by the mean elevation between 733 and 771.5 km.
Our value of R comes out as 1.40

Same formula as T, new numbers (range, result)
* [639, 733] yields 4.94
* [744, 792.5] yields 3.73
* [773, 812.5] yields 4.72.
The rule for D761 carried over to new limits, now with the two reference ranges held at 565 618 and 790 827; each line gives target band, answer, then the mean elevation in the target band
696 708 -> -0.08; 5.27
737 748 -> 0.12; 4.44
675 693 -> -0.02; 4.96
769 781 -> 0.15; 4.36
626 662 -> 0.02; 4.73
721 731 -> 0.02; 4.83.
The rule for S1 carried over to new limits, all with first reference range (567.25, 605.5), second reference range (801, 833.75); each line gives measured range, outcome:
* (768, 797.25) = 3.5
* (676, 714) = -1.1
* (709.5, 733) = 0.4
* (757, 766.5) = 4.2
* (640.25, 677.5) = 0.6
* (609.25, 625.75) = 0.1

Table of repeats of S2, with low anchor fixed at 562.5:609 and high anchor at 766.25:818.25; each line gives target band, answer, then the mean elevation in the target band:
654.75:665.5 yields -0.05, 4.98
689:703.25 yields -0.10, 5.2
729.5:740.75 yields -0.02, 4.81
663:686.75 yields -0.04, 4.91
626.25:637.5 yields 0.02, 4.65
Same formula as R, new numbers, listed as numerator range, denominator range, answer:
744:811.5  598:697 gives 0.84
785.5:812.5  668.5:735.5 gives 0.97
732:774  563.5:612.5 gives 0.77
